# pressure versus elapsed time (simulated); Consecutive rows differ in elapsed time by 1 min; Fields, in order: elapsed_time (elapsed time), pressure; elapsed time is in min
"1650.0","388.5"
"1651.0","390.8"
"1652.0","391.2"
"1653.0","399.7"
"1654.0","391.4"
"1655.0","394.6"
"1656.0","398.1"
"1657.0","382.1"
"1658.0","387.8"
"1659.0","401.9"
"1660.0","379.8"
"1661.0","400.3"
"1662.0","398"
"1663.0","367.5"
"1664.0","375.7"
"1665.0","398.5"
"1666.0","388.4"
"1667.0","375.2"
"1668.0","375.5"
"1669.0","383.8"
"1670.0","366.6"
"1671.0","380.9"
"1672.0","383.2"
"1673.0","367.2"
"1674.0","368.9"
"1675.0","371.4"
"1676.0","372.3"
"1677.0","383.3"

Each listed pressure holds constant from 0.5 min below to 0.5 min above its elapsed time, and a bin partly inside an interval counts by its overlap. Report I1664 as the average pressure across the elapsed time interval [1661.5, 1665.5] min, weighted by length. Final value 385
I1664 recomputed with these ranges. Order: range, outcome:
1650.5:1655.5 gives 394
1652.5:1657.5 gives 393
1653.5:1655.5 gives 393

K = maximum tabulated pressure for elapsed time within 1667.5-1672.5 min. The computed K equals 383.8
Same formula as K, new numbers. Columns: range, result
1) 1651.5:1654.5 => 399.7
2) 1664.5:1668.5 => 398.5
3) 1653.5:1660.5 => 401.9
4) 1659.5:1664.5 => 400.3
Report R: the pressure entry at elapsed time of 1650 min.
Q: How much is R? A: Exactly 388.5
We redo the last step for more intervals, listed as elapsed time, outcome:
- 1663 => 367.5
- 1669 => 383.8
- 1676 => 372.3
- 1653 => 399.7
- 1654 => 391.4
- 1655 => 394.6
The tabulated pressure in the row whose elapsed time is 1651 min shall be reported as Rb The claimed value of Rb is 390.8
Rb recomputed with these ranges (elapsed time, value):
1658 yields 387.8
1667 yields 375.2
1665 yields 398.5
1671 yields 380.9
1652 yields 391.2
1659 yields 401.9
